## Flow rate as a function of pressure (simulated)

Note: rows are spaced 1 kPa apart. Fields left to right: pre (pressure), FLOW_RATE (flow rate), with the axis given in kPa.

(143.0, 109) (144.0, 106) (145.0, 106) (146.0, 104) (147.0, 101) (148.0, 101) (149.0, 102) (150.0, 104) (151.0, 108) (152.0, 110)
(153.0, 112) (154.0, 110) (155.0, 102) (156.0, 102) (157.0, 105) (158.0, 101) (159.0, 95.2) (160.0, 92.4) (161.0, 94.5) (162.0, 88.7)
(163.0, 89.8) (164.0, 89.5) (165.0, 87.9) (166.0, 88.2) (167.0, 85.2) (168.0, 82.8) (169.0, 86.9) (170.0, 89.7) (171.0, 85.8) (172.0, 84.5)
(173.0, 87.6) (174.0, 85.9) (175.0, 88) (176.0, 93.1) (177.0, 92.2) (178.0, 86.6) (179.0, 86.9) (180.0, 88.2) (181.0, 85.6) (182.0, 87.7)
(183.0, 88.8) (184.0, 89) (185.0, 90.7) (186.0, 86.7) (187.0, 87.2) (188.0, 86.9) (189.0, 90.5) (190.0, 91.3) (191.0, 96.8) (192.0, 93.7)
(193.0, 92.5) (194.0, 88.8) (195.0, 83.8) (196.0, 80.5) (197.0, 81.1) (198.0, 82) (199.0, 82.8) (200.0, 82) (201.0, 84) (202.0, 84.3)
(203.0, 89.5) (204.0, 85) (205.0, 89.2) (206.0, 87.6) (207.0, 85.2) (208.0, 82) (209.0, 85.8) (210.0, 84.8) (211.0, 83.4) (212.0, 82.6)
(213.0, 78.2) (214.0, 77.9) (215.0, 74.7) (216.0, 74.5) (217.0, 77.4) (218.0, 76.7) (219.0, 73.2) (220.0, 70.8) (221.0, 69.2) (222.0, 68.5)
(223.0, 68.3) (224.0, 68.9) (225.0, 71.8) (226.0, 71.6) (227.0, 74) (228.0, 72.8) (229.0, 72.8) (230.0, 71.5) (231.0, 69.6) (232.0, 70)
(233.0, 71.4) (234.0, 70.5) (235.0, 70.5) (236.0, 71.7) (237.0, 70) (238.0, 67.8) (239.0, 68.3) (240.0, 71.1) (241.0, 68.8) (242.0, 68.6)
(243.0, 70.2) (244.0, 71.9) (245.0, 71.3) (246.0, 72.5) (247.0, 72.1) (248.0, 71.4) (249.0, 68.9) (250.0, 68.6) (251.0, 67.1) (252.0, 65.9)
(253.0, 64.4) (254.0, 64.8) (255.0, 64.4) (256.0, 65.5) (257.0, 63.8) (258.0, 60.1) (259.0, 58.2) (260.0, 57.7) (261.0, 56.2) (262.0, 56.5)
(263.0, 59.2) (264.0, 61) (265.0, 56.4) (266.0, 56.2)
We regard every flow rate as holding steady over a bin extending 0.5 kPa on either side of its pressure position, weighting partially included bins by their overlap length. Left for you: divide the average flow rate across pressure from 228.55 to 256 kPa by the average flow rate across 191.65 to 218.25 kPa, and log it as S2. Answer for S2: 0.8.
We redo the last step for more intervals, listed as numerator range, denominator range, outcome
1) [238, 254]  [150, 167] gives 0.70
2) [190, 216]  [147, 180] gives 0.90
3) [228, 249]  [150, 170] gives 0.73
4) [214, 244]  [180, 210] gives 0.82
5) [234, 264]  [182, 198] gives 0.75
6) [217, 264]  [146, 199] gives 0.74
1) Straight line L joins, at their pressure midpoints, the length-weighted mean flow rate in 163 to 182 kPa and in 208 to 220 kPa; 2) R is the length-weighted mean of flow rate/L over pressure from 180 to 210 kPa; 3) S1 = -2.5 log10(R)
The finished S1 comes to -0.05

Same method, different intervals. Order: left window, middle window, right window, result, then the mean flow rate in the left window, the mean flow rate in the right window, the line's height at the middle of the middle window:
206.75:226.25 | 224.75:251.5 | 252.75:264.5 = -0.04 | 76.2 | 60.9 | 68.4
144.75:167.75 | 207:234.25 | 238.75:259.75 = 0.03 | 98.9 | 67.4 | 77.1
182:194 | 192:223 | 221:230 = -0.01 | 90.2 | 71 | 80.2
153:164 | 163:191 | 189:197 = 0.06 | 98.3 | 89.2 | 93.4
